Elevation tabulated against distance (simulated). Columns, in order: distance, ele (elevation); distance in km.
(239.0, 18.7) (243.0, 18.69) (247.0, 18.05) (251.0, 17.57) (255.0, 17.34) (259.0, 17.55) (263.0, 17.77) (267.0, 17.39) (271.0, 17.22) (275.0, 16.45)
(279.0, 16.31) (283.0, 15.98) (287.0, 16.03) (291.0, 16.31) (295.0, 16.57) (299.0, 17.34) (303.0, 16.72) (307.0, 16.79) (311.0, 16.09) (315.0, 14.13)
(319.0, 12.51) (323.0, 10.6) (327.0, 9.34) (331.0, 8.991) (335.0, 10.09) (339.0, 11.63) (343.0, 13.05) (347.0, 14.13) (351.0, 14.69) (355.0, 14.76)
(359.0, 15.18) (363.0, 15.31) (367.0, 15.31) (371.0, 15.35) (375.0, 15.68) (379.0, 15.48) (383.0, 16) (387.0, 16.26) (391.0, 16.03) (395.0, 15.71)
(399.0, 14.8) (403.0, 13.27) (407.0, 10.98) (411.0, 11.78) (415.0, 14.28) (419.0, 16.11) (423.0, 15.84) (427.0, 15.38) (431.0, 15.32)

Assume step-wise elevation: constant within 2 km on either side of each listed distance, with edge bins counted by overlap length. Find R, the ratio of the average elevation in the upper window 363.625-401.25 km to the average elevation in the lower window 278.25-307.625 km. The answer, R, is 0.9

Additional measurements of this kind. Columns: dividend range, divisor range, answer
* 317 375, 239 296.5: 0.76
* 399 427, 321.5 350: 1.24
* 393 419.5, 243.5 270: 0.78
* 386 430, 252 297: 0.87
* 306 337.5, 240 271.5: 0.69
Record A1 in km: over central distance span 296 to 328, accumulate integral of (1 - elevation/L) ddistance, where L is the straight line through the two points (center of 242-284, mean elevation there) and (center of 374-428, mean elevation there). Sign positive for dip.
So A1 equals 3.9 km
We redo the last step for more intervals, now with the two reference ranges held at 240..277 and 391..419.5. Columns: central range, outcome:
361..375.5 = -0.56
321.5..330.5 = 3.46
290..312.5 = -0.21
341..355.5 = 1.15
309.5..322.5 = 1.93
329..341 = 4.15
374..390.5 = -1.62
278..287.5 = 0.49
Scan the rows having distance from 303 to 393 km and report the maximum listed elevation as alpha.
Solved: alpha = 16.79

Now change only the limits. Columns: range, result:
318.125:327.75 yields 12.51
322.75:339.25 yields 11.63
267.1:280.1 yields 17.22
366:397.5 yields 16.26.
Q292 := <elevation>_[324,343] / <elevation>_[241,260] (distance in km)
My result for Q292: 0.6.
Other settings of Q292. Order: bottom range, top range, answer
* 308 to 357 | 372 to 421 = 1.17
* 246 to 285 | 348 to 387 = 0.89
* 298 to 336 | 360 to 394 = 1.18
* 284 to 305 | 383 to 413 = 0.86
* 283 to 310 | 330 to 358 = 0.77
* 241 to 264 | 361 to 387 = 0.87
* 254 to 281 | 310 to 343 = 0.68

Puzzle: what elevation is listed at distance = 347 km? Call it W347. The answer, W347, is 14.13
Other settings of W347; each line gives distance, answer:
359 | 15.18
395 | 15.71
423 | 15.84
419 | 16.11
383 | 16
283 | 15.98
